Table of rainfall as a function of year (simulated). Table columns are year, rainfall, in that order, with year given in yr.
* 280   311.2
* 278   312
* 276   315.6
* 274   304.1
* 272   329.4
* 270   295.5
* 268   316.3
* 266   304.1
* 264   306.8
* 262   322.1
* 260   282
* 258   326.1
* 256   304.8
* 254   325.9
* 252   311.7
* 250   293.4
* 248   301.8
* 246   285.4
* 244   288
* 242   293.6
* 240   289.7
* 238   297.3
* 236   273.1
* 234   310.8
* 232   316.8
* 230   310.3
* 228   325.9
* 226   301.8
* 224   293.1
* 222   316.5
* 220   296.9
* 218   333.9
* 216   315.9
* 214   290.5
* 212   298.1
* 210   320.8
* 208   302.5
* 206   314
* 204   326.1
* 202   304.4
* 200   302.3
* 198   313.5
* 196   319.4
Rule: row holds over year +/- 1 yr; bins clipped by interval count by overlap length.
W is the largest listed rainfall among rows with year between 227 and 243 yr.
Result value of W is 325.9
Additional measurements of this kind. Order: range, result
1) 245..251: 301.8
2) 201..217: 326.1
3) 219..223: 316.5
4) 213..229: 333.9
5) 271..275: 329.4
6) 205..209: 314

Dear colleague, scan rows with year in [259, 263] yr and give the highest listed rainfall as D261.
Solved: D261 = 322.1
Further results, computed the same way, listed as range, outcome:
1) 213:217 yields 315.9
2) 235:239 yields 297.3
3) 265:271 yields 316.3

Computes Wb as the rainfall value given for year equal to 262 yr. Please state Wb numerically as 322.1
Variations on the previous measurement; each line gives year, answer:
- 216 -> 315.9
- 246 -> 285.4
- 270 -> 295.5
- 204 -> 326.1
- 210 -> 320.8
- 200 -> 302.3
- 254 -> 325.9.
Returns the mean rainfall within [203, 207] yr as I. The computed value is 320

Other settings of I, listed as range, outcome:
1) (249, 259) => 312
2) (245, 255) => 304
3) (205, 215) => 305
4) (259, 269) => 306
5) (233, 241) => 293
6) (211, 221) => 307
